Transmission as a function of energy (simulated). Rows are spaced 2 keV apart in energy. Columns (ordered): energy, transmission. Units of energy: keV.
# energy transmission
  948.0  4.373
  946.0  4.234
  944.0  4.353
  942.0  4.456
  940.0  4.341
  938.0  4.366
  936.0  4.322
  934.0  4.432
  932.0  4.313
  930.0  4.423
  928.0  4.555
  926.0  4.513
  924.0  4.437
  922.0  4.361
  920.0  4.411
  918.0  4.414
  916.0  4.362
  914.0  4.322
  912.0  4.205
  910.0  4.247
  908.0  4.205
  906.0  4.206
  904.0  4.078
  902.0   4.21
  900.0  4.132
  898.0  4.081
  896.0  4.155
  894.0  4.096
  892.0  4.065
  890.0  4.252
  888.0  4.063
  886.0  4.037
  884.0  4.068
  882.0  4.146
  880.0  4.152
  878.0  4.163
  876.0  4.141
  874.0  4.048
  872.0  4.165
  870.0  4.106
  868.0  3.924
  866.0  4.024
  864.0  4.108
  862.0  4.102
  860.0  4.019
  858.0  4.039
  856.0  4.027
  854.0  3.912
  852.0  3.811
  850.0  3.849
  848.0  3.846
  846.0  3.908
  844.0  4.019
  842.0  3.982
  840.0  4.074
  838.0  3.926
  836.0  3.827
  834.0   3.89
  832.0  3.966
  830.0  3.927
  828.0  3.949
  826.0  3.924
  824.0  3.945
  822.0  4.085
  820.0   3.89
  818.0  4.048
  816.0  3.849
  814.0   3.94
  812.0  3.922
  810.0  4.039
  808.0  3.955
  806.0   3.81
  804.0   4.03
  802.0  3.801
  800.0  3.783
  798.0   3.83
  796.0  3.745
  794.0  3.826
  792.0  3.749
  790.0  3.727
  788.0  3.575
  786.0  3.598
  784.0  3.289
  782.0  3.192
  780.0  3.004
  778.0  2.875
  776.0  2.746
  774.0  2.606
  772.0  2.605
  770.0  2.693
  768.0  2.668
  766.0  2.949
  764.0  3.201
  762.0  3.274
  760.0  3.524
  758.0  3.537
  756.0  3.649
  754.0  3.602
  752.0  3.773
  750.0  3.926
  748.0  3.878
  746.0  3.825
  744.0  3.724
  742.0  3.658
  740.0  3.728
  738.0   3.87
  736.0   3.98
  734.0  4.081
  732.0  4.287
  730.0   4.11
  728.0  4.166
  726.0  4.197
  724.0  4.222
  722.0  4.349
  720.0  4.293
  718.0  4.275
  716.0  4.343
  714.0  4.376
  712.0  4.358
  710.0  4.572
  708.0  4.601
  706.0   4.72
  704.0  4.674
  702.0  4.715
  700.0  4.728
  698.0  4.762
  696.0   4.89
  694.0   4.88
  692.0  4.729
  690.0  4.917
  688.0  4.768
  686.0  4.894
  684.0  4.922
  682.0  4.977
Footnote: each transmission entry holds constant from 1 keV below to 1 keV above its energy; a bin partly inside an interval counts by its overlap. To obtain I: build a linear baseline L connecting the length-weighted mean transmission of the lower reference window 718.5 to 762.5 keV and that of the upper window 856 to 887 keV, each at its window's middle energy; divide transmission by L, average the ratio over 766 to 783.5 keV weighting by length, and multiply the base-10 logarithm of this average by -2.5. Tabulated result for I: 0.37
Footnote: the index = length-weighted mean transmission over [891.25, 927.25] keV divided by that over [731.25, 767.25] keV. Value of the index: 1.2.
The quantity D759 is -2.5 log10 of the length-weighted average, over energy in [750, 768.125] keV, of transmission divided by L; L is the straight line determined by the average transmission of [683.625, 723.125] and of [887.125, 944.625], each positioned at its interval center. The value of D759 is 0.309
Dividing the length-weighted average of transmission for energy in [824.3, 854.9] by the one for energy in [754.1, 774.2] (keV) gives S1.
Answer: 1.26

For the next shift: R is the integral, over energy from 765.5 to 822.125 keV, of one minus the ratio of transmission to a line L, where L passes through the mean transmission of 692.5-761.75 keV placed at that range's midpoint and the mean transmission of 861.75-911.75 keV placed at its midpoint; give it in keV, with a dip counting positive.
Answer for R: 8.8 keV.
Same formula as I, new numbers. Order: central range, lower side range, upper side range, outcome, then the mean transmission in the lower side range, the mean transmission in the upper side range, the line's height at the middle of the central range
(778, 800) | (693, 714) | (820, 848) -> 0.19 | 4.68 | 3.95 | 4.2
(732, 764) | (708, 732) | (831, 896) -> 0.14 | 4.31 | 4.03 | 4.25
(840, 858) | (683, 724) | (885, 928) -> 0.11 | 4.63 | 4.24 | 4.35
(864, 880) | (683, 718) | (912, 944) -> 0.10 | 4.68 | 4.39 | 4.47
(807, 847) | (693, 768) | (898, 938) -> 0.07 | 4.08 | 4.32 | 4.2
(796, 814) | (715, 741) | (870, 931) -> 0.08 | 4.15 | 4.22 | 4.18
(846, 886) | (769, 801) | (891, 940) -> -0.03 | 3.3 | 4.29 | 3.91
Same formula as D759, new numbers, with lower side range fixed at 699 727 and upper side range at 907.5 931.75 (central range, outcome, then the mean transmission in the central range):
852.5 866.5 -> 0.10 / 4.03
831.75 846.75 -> 0.12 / 3.95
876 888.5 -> 0.07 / 4.11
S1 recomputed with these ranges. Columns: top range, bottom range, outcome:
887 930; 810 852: 1.08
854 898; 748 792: 1.25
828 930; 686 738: 0.92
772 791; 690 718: 0.68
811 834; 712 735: 0.93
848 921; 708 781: 1.11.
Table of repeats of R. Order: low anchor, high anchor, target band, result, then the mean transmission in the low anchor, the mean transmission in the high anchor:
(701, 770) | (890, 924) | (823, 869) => 2.0 keV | 3.96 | 4.23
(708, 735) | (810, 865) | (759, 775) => 4.7 keV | 4.29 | 3.96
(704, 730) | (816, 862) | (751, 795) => 9.7 keV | 4.37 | 3.95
